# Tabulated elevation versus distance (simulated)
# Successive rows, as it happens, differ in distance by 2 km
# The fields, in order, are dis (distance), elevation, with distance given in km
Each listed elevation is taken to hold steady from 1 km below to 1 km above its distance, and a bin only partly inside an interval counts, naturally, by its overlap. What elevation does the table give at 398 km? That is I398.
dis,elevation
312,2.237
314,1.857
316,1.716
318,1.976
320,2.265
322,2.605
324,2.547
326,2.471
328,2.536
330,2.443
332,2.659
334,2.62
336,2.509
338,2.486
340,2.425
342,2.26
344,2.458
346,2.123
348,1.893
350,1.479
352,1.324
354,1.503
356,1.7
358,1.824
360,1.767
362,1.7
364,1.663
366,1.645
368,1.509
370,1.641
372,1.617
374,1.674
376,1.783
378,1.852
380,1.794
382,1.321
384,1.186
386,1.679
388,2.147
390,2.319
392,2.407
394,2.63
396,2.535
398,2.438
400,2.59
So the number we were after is 2.438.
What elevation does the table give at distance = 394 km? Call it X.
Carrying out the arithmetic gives 2.63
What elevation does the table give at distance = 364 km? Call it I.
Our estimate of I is 1.663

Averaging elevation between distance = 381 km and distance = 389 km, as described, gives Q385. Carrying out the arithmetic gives 1.58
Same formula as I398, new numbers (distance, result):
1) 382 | 1.321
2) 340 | 2.425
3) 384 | 1.186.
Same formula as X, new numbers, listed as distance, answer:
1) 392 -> 2.407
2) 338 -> 2.486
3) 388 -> 2.147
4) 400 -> 2.59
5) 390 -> 2.319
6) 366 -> 1.645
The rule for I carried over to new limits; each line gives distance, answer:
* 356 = 1.7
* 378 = 1.852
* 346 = 2.123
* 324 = 2.547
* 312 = 2.237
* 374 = 1.674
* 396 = 2.535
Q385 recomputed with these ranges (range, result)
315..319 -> 1.85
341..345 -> 2.36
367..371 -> 1.57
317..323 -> 2.28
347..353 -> 1.57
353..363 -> 1.7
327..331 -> 2.49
